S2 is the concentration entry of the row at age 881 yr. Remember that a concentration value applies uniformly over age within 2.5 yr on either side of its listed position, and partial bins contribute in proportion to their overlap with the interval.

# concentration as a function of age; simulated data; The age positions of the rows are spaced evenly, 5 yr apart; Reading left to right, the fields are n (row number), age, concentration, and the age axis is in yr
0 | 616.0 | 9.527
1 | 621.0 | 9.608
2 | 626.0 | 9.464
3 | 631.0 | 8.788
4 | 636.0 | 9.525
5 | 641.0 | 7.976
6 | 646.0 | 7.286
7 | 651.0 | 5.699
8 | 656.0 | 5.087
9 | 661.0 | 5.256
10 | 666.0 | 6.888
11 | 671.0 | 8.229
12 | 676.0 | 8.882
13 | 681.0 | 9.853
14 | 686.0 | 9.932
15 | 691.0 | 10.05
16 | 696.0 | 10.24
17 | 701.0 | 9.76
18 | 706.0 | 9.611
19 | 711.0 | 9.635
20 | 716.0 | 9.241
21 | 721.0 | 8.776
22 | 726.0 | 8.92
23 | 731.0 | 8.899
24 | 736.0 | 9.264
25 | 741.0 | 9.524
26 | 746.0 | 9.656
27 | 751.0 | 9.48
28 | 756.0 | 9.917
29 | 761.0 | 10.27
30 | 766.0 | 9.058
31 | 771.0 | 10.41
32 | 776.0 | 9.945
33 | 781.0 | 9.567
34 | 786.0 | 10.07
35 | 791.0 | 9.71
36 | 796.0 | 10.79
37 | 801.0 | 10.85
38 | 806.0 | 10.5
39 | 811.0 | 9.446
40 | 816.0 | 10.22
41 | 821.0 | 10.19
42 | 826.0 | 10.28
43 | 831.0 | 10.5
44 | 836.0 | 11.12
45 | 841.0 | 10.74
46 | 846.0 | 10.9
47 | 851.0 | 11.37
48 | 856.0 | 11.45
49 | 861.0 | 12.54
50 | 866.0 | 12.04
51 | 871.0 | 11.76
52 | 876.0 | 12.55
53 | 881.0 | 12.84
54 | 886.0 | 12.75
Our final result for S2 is 12.84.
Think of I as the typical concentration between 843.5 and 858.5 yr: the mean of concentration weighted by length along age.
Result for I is 11.2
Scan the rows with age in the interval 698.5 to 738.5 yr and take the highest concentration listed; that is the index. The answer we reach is 9.76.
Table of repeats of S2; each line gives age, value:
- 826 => 10.28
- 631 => 8.788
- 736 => 9.264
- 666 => 6.888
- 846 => 10.9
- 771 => 10.41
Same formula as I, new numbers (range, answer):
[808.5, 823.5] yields 9.95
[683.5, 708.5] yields 9.92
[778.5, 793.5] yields 9.78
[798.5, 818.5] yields 10.3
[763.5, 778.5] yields 9.8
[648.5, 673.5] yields 6.23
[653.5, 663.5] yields 5.17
